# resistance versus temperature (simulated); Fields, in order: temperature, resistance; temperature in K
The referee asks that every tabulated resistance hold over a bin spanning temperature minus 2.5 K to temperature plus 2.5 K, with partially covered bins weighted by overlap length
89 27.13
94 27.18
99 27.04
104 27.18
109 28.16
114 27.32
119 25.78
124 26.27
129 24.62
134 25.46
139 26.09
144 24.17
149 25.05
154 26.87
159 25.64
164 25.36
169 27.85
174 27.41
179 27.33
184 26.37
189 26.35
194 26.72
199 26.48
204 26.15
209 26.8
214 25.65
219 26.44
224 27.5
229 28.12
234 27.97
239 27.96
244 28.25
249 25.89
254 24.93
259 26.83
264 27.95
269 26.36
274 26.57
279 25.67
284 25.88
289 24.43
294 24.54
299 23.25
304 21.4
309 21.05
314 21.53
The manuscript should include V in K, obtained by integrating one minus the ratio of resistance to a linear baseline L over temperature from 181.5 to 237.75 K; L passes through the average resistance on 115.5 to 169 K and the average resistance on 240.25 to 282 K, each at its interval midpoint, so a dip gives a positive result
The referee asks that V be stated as -1.31 K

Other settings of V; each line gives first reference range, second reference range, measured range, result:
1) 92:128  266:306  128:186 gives 0.6 K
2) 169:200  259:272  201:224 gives 0.5 K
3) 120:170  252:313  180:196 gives -0.7 K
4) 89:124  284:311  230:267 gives -4.5 K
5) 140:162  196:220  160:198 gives -1.2 K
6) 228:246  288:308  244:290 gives -1.1 K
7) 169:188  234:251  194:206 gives 0.4 K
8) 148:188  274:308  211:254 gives -3.0 K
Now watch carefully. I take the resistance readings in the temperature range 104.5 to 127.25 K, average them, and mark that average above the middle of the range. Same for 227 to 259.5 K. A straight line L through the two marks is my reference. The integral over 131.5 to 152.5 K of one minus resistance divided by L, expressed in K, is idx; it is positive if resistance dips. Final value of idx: 1.3 K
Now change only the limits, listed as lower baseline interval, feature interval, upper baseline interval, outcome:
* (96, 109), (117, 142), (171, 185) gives 1.50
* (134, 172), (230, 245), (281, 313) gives -2.24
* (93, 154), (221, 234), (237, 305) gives -0.94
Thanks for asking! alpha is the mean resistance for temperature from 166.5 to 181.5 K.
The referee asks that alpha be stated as 27.5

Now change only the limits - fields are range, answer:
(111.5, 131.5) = 26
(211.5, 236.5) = 27.1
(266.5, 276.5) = 26.5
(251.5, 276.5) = 26.5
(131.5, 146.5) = 25.2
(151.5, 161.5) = 26.3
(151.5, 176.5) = 26.6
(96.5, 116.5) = 27.4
